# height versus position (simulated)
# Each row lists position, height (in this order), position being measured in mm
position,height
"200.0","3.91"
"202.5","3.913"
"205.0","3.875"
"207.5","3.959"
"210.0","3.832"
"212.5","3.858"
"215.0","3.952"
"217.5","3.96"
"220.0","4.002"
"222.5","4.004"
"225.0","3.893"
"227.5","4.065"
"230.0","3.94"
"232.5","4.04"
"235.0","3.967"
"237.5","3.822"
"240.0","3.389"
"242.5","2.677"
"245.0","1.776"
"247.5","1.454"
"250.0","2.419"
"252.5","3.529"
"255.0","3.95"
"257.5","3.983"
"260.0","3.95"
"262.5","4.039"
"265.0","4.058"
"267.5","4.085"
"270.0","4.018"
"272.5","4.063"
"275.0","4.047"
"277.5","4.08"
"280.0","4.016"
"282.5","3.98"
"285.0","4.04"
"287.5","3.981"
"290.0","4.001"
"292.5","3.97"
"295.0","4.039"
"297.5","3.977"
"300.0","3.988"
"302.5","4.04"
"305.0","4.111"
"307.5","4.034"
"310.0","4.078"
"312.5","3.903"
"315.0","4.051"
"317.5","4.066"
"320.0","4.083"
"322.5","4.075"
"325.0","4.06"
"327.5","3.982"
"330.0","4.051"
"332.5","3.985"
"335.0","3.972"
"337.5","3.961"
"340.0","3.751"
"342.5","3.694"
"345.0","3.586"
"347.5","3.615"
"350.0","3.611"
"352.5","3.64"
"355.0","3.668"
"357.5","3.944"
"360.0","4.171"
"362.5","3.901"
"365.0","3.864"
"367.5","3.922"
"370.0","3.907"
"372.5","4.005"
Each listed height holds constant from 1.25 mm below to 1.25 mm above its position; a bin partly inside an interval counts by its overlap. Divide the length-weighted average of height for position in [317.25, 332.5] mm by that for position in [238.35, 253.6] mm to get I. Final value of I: 1.58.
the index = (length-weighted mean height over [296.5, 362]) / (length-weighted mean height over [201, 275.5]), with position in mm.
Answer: 1.07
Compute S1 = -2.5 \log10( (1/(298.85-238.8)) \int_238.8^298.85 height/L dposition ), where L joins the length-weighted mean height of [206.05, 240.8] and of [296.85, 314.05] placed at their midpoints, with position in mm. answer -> 0.09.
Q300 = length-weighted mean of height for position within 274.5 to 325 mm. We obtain 4.03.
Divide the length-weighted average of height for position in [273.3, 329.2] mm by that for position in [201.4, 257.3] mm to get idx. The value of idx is 1.1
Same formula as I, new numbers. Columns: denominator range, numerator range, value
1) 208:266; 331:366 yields 1.06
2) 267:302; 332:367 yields 0.95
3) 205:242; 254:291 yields 1.04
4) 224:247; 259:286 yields 1.17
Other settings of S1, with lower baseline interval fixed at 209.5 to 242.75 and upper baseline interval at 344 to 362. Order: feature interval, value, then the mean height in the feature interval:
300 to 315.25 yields -0.067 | 4.03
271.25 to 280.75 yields -0.067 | 4.05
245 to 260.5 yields 0.242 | 3.06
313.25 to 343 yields -0.058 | 3.98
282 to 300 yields -0.055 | 4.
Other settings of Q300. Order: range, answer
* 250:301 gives 3.95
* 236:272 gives 3.39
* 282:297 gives 4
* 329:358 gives 3.78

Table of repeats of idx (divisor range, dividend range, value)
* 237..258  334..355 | 1.27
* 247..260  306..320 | 1.24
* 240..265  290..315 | 1.28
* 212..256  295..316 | 1.16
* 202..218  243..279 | 0.90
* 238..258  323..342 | 1.37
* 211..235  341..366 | 0.95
